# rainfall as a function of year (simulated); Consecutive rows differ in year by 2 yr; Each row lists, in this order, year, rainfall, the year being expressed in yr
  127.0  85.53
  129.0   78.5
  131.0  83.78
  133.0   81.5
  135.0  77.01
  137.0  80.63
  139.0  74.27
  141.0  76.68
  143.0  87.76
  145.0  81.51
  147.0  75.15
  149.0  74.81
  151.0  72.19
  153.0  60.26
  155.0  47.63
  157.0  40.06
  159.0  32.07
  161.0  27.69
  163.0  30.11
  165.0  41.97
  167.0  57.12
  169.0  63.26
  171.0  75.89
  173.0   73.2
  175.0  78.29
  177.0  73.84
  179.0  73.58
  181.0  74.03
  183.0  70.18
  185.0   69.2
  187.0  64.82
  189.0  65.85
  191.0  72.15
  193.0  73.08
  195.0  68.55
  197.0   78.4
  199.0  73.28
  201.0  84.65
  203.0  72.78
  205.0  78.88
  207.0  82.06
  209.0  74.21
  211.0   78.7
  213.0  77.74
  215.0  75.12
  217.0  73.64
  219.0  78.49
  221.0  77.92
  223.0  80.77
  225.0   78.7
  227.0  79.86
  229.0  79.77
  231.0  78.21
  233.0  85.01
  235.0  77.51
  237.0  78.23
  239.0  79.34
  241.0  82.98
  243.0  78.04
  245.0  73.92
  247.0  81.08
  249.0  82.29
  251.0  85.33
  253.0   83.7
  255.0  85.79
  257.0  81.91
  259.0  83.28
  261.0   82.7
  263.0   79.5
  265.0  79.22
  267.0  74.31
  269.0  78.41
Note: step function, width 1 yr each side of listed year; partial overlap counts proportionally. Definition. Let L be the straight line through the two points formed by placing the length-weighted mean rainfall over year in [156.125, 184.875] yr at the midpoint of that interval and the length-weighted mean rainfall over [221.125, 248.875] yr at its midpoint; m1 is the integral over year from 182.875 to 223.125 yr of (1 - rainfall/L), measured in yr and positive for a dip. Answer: -3.4 yr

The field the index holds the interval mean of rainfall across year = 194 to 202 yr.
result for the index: 76.2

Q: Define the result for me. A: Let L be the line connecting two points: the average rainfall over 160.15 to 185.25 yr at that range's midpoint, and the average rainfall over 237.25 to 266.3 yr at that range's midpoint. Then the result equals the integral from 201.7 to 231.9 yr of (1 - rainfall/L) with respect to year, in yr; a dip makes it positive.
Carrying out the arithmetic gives -2.1 yr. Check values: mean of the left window 62.2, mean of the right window 81.2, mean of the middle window 77.9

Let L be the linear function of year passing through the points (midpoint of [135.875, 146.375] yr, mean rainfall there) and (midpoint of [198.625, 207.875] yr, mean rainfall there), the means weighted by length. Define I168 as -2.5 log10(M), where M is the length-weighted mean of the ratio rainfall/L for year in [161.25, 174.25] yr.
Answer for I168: 0.39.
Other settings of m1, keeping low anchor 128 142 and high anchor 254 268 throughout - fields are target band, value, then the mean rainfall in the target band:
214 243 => 0.5 yr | 78.9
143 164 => 6.2 yr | 55.7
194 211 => 0.7 yr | 76.7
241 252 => 0.0 yr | 80.4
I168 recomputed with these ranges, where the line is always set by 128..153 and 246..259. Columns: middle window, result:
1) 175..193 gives 0.13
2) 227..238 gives 0.04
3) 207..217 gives 0.06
